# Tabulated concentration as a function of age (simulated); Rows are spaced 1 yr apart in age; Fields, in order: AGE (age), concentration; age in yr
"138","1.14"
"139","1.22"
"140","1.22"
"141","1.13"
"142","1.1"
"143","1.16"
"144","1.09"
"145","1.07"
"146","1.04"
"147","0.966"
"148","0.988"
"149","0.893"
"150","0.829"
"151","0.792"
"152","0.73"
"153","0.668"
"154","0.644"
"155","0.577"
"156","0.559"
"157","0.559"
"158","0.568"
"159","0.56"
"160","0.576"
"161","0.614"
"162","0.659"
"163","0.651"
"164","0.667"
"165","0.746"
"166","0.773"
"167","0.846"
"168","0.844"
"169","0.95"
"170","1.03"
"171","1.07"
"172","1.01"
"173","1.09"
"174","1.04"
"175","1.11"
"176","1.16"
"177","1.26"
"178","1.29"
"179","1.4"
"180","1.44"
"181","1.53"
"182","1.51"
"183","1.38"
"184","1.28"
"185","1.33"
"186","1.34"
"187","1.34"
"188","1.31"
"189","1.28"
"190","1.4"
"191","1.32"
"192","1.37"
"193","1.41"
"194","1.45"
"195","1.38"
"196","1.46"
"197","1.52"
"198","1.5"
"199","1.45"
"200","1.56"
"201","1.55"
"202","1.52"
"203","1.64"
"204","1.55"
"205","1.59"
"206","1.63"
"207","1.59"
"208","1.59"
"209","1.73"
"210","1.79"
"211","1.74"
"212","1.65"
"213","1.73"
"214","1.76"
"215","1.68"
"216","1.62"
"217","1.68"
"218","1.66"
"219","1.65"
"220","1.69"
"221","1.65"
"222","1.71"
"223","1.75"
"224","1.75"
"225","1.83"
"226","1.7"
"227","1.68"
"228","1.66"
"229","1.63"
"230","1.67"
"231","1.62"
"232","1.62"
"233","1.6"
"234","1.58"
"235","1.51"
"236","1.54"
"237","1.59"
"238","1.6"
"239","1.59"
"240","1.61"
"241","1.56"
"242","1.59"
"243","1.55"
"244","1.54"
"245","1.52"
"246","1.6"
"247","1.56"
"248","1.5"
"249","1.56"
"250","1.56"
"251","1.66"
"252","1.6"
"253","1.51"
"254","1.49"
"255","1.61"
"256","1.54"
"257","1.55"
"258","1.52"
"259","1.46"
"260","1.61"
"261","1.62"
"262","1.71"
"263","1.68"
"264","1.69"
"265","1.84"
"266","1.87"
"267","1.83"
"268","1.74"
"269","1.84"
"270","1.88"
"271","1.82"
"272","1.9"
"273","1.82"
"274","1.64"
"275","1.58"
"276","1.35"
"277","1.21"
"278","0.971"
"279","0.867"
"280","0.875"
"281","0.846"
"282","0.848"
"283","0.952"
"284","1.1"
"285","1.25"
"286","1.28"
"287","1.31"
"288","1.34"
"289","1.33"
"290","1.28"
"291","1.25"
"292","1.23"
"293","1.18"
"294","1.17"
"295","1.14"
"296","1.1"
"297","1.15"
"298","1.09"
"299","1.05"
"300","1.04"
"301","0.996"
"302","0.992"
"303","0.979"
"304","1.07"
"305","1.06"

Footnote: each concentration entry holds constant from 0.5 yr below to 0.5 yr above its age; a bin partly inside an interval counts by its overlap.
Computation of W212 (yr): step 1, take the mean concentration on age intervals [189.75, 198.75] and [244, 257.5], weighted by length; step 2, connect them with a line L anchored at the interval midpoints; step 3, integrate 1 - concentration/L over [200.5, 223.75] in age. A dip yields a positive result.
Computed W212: -3.1 yr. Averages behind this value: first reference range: 1.42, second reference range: 1.56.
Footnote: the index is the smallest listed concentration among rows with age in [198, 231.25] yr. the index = 1.45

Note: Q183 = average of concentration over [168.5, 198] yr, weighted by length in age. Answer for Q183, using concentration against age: 1.3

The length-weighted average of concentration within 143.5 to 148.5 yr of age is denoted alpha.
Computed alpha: 1.03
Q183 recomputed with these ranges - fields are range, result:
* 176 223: 1.52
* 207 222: 1.68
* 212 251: 1.63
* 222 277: 1.63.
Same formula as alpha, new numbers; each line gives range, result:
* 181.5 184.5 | 1.39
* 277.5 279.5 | 0.919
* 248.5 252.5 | 1.6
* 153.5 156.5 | 0.593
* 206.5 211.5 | 1.69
